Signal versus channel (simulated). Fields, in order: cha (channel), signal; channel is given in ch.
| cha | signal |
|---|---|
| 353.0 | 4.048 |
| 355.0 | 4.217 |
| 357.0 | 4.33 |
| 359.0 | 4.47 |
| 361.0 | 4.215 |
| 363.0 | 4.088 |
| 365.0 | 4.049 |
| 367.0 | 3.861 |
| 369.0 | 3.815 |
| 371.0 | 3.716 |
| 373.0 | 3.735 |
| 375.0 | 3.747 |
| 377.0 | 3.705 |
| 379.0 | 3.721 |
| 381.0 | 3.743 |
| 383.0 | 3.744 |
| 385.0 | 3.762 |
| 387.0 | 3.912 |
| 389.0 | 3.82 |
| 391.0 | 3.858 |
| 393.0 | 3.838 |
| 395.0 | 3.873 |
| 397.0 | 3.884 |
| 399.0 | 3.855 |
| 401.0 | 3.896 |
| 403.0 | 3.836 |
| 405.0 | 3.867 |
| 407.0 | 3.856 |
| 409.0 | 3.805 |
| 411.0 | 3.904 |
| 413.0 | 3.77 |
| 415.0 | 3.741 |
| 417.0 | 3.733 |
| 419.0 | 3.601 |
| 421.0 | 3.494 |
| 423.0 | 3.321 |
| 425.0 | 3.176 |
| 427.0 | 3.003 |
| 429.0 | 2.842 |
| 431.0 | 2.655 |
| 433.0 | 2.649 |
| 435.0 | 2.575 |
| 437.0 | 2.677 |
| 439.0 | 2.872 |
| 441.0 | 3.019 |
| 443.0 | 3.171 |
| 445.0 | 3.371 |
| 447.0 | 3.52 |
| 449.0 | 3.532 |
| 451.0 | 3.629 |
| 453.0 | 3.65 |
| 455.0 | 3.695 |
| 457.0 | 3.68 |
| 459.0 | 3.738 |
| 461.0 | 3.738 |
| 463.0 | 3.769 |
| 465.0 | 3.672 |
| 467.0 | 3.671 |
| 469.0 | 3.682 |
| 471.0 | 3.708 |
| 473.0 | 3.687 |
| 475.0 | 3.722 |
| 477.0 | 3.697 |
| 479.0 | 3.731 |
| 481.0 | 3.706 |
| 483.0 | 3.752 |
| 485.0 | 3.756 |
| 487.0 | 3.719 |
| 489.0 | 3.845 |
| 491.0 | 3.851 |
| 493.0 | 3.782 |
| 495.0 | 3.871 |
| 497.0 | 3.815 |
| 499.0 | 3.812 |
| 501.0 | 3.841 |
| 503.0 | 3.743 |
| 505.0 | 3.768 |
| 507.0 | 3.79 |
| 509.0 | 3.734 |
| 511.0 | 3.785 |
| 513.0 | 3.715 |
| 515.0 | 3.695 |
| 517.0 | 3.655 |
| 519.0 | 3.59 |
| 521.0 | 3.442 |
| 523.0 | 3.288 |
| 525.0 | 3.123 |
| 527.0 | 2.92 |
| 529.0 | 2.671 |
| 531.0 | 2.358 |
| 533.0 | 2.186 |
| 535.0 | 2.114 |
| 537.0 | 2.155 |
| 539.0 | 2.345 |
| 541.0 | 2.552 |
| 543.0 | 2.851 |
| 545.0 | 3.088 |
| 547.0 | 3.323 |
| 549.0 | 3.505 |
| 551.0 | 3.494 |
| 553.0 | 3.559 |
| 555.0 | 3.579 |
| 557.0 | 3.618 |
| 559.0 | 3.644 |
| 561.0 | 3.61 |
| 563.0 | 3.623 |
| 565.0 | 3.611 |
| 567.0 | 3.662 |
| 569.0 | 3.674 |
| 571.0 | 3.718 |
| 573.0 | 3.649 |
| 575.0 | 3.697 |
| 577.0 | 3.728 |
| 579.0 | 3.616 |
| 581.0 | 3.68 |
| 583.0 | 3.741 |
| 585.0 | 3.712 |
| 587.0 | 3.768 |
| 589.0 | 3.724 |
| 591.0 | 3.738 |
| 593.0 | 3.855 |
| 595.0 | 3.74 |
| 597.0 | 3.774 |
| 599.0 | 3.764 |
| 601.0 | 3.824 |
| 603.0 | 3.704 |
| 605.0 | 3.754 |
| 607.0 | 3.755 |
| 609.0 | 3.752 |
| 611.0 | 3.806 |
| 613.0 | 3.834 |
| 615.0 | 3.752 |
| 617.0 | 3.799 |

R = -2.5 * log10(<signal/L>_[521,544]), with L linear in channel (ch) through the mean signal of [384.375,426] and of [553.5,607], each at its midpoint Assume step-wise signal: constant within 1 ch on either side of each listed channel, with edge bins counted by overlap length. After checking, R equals 0.37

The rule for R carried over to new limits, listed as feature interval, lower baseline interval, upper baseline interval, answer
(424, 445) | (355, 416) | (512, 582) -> 0.27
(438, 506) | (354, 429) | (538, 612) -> 0.01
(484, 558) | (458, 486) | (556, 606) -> 0.11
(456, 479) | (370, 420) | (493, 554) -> -0.06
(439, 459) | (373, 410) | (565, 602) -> 0.10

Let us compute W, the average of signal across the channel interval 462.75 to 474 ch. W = 3.69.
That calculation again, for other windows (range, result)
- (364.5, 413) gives 3.82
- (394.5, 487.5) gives 3.53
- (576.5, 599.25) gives 3.74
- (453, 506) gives 3.75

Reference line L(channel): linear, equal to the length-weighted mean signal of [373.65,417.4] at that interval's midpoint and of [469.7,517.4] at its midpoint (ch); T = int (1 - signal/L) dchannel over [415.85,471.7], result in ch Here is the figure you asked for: 6.41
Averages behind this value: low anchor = 3.81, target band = 3.35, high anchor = 3.76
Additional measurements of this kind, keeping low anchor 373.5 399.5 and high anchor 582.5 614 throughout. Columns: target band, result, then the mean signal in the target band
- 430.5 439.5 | 2.6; 2.68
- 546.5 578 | 1.3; 3.61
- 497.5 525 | 0.9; 3.66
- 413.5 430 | 1.8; 3.38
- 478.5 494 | 0.1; 3.77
